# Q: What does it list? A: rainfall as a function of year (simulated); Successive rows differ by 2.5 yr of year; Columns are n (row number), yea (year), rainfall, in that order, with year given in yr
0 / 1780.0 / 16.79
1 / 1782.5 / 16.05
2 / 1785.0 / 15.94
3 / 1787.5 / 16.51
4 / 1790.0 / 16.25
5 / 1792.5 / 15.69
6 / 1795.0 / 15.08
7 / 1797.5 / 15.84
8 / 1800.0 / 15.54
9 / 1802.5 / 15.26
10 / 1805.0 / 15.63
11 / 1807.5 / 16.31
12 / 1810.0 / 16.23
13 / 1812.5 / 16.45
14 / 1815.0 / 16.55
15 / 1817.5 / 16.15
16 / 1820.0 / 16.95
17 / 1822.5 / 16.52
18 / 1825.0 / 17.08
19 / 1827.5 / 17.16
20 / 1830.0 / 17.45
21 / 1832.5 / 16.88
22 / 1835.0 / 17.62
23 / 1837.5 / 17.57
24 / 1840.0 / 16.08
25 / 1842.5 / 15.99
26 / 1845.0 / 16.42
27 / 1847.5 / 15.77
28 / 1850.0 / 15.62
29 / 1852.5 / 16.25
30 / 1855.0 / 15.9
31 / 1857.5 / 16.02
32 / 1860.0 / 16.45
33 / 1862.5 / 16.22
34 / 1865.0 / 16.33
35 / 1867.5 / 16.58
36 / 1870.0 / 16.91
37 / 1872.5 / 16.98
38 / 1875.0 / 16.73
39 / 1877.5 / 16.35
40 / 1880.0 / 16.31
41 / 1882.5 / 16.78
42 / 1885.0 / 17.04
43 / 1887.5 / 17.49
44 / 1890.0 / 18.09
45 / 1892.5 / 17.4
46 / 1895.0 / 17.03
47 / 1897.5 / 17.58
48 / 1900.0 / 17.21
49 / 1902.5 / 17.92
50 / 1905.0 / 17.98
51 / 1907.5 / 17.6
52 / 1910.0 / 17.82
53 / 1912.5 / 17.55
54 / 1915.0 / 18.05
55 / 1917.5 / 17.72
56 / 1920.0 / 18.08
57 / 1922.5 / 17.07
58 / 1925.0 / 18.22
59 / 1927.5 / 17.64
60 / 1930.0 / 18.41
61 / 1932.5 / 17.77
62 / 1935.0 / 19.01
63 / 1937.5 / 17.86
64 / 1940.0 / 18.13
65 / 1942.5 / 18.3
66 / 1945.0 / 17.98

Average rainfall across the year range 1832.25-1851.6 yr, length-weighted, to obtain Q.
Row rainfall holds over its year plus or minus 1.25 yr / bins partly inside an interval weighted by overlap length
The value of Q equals 16.5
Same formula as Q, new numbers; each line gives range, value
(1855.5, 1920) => 17.1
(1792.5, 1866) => 16.3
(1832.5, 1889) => 16.5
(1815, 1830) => 16.8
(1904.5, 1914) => 17.7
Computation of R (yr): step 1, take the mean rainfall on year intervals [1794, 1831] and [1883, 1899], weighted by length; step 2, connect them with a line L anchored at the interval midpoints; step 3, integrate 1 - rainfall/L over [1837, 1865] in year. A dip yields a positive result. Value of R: 1.09 yr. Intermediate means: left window 16.3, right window 17.4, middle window 16.2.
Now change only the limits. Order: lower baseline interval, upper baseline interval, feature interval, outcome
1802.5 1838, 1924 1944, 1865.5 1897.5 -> 0.9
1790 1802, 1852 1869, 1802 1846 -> -2.0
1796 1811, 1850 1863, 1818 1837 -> -1.4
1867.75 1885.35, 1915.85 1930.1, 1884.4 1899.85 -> -0.3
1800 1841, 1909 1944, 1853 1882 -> 1.3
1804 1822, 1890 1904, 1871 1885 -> 0.5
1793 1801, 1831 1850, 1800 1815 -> -0.2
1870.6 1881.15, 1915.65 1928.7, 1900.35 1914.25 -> -0.3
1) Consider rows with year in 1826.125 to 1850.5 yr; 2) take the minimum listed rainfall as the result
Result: 15.62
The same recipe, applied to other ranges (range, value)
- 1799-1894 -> 15.26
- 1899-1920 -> 17.21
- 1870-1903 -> 16.31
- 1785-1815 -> 15.08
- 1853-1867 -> 15.9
